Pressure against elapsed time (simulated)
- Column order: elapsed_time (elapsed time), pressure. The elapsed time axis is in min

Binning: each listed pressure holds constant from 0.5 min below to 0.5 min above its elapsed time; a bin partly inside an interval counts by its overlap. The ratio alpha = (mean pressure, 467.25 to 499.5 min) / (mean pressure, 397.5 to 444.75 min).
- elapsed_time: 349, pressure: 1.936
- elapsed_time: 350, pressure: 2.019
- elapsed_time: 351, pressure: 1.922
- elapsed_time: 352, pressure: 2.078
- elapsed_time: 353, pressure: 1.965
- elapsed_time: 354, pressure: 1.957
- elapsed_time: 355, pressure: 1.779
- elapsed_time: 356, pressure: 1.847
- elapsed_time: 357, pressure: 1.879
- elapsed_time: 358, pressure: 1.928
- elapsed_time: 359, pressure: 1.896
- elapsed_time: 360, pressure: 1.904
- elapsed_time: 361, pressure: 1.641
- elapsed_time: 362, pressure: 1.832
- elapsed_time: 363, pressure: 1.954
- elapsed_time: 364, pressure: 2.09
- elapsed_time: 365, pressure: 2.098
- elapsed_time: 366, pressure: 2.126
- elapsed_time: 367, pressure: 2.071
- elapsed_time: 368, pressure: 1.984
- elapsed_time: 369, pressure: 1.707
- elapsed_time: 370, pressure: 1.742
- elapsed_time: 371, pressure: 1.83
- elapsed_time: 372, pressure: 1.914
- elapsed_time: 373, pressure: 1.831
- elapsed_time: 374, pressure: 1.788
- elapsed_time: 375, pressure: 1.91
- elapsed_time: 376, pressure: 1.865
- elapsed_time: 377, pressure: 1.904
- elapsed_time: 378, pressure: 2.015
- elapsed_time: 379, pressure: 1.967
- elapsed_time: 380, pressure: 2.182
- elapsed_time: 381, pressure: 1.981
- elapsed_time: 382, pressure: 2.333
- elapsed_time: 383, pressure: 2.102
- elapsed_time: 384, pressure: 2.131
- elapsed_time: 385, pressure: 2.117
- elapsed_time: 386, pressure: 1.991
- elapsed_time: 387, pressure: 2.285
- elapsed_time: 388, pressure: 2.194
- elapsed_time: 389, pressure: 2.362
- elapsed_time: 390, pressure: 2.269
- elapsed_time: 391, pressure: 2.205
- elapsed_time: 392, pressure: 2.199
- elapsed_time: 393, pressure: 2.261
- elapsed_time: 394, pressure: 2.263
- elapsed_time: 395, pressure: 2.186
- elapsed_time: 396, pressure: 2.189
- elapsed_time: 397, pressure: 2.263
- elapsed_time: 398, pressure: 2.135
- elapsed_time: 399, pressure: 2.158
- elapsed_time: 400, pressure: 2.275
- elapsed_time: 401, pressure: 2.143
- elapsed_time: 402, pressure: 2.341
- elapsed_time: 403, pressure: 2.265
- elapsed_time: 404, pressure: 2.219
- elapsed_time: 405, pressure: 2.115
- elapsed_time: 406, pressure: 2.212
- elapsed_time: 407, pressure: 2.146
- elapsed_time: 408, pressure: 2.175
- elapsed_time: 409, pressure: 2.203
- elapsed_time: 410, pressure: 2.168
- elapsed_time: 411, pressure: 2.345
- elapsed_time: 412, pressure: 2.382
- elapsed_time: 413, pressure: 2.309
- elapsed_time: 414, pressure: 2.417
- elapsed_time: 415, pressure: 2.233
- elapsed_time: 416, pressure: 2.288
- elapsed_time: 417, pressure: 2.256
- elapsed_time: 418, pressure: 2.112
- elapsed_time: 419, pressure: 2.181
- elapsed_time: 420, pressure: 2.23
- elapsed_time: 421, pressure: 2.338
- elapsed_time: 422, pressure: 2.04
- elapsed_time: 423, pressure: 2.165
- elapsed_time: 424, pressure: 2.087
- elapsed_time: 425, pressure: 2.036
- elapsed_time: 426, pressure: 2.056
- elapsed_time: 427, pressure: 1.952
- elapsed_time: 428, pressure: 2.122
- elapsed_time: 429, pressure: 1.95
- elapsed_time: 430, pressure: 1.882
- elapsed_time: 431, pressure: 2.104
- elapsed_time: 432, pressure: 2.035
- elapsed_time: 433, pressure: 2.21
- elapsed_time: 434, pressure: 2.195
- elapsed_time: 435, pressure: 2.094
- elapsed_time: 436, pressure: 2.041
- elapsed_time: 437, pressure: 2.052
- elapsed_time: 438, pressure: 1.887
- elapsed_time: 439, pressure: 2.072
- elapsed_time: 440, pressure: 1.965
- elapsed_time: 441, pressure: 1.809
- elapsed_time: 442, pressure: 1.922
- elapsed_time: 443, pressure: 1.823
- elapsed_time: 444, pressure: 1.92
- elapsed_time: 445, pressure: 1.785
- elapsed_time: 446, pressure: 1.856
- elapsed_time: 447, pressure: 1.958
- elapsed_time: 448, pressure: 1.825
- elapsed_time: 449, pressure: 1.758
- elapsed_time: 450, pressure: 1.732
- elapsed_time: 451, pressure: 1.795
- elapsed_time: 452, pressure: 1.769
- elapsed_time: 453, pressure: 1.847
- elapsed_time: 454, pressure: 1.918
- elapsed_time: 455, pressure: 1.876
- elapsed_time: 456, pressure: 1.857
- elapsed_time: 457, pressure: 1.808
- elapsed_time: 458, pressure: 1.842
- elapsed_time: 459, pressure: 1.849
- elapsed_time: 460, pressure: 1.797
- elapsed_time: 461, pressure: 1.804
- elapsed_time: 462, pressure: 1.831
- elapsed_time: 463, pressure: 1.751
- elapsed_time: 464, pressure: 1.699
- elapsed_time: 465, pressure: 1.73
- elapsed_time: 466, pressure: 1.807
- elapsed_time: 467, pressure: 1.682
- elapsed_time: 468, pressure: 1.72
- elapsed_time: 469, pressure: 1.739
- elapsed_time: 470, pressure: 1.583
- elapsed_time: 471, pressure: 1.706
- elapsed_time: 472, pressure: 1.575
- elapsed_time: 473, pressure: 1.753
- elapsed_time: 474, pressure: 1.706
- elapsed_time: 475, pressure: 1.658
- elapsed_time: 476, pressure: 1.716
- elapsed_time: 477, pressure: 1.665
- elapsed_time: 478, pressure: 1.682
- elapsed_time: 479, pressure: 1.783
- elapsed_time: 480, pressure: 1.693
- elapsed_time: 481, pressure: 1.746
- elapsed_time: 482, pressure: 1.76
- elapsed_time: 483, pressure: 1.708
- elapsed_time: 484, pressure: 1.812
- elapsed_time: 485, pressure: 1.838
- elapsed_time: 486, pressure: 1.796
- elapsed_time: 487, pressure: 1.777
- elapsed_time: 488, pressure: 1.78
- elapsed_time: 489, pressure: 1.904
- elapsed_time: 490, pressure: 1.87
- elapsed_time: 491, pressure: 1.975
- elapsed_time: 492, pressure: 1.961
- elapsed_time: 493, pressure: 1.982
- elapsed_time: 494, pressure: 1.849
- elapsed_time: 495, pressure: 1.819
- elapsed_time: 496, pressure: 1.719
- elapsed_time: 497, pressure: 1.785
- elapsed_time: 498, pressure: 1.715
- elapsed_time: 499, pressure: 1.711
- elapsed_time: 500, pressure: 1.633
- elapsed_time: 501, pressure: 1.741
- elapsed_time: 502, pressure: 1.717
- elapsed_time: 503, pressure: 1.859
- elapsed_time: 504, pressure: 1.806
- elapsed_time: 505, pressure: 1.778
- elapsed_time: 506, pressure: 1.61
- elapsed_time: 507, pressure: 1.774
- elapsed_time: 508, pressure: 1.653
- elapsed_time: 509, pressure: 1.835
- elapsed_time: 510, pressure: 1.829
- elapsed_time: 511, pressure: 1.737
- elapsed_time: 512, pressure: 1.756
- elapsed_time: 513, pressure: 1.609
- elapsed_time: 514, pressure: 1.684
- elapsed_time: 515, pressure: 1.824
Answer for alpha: 0.8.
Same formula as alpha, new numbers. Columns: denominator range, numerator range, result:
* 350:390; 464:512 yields 0.89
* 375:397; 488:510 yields 0.84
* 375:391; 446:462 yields 0.87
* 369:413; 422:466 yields 0.90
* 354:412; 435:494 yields 0.88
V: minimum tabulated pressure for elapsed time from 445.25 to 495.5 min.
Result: 1.575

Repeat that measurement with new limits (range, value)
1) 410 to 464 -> 1.699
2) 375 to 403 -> 1.865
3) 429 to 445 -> 1.785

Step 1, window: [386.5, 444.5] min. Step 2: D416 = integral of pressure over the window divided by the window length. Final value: 2.15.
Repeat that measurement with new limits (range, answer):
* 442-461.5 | 1.83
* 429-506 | 1.82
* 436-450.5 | 1.89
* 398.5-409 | 2.2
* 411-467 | 1.98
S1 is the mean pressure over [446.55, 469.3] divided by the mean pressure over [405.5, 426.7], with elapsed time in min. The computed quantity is 0.8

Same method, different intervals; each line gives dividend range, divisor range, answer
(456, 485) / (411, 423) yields 0.77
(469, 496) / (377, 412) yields 0.81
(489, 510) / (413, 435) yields 0.84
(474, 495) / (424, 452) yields 0.92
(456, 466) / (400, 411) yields 0.81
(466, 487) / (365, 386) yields 0.87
